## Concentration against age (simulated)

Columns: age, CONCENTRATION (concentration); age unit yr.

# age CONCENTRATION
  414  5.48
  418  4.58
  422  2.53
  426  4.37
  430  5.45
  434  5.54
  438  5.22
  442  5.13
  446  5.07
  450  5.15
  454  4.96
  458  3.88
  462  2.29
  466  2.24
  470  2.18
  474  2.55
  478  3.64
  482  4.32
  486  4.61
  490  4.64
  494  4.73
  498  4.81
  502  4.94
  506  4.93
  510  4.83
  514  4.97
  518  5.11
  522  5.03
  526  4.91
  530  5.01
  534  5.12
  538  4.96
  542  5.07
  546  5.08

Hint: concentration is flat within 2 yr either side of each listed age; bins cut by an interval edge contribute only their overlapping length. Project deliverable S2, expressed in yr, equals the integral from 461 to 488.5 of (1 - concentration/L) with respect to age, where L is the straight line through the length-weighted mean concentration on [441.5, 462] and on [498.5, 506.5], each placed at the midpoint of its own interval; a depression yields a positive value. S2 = 9.1 yr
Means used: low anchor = 4.57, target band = 3.18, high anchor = 4.91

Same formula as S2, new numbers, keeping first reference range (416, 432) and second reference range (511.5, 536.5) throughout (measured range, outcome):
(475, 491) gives 1.8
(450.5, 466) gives 2.9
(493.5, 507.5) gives -0.1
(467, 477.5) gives 4.7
